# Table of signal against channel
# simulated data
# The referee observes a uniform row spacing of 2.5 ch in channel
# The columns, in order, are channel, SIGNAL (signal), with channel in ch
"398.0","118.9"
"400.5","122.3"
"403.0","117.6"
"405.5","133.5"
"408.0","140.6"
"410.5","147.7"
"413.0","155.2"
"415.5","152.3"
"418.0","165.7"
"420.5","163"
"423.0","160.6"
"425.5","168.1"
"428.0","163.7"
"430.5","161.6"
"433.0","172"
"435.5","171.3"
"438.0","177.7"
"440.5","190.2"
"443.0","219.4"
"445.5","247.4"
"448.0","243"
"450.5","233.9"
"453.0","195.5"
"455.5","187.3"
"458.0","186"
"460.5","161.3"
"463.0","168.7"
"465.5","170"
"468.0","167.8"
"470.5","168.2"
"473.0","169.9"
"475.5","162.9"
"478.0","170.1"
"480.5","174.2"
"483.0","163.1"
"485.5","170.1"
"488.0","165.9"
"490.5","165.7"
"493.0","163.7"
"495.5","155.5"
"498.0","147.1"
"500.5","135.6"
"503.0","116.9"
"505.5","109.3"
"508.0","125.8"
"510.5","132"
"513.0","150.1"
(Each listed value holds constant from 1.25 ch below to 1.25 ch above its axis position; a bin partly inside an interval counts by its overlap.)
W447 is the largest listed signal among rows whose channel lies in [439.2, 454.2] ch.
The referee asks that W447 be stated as 247.4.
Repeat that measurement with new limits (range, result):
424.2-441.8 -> 190.2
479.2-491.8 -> 174.2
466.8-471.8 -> 168.2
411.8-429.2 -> 168.1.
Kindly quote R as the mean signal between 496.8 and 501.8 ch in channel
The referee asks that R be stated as 141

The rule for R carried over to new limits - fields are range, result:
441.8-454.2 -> 228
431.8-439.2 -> 174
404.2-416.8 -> 146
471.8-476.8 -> 166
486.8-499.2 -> 160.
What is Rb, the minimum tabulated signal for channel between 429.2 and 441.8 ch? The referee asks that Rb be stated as 161.6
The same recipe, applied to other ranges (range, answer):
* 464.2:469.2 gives 167.8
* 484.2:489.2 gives 165.9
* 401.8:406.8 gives 117.6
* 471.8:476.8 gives 162.9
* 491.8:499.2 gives 147.1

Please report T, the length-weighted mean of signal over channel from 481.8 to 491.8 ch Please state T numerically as 166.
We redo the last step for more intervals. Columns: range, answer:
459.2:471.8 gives 167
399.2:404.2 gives 120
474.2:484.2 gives 168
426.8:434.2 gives 166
